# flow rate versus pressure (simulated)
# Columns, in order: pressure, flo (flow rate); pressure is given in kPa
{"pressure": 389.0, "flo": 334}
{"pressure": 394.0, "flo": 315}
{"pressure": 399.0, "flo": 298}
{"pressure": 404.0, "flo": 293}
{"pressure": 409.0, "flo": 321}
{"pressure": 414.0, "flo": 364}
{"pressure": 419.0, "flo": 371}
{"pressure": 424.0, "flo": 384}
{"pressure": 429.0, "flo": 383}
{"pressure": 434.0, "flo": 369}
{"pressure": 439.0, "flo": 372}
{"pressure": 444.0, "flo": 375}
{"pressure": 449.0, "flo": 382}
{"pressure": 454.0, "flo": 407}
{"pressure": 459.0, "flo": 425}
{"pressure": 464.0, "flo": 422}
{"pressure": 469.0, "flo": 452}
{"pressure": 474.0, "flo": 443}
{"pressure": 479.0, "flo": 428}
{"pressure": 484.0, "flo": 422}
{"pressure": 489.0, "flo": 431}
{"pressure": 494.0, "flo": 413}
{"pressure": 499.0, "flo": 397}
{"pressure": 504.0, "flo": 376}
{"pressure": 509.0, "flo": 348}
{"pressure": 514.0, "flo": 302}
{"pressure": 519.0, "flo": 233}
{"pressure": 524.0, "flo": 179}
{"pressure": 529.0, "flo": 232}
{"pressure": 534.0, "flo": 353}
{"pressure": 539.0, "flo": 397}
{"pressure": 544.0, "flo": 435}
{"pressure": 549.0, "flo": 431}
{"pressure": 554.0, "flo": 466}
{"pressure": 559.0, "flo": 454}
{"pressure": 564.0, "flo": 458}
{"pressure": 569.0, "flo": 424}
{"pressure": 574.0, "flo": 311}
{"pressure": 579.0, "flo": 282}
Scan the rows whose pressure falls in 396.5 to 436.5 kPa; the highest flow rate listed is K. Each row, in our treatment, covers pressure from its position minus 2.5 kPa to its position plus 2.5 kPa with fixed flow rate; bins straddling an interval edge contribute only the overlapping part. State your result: 384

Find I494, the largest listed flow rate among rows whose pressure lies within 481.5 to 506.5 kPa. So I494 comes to 431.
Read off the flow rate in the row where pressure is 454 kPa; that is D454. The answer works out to 407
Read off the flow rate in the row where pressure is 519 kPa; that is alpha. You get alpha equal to 233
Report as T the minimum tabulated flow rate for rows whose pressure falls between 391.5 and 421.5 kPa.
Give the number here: 293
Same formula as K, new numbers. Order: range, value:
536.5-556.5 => 466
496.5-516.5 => 397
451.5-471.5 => 452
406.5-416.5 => 364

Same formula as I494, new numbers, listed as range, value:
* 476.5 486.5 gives 428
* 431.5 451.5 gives 382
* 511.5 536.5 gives 353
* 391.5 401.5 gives 315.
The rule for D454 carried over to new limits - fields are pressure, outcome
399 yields 298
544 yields 435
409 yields 321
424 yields 384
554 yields 466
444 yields 375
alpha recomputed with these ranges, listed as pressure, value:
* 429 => 383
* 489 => 431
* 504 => 376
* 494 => 413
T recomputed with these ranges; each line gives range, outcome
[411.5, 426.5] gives 364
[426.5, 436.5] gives 369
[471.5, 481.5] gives 428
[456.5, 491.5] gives 422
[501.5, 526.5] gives 179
